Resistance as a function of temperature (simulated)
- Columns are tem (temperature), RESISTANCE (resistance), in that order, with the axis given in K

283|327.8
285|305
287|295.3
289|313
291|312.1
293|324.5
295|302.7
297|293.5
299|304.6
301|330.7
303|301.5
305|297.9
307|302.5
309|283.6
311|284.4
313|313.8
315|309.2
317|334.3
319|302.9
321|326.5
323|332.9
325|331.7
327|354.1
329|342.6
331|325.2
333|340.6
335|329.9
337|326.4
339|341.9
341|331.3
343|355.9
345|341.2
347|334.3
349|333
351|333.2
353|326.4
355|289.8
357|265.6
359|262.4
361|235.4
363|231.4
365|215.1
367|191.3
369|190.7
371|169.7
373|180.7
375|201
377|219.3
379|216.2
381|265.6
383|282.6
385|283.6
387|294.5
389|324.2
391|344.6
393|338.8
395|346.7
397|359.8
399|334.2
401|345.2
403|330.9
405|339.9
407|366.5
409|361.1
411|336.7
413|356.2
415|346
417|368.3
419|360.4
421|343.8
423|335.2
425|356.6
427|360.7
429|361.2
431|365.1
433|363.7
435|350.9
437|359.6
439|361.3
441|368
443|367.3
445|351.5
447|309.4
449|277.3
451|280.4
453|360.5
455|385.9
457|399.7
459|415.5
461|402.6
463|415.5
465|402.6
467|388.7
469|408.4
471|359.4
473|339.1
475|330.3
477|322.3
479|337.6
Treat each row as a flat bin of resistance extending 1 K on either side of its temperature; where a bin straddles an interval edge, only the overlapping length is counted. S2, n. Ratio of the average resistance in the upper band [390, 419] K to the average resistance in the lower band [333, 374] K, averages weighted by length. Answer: 1.24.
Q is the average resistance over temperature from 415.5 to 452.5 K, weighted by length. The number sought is 347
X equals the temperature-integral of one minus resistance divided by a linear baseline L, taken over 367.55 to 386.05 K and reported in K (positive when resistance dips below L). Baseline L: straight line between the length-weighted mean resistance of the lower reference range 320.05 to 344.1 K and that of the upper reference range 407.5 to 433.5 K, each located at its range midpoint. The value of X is 6.60 K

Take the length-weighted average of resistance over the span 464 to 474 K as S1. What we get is 380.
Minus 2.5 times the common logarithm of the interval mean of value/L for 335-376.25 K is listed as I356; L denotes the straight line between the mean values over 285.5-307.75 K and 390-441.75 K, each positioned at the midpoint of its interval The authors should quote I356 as 0.197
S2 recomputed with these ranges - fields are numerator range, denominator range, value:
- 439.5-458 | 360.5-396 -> 1.37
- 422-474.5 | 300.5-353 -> 1.12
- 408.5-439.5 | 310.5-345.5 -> 1.08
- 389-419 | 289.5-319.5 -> 1.13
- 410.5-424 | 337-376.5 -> 1.29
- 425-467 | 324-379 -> 1.28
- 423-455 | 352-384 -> 1.48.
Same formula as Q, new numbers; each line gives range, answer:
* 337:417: 297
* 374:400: 293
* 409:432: 354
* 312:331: 327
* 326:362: 321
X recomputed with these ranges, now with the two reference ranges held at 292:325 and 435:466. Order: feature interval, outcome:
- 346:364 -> 2.0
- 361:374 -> 5.2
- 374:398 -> 3.5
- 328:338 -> -0.4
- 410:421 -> -0.1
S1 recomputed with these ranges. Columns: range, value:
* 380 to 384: 274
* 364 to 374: 190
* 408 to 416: 350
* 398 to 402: 340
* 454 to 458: 393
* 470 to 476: 343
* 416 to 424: 352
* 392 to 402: 345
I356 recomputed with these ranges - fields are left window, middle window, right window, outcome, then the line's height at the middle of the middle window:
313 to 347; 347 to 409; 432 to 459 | 0.20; 340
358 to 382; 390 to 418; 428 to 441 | -0.20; 292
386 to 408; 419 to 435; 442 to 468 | -0.01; 353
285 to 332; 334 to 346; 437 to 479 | -0.05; 324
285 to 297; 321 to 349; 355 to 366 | -0.25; 269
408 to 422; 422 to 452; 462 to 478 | 0.05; 360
